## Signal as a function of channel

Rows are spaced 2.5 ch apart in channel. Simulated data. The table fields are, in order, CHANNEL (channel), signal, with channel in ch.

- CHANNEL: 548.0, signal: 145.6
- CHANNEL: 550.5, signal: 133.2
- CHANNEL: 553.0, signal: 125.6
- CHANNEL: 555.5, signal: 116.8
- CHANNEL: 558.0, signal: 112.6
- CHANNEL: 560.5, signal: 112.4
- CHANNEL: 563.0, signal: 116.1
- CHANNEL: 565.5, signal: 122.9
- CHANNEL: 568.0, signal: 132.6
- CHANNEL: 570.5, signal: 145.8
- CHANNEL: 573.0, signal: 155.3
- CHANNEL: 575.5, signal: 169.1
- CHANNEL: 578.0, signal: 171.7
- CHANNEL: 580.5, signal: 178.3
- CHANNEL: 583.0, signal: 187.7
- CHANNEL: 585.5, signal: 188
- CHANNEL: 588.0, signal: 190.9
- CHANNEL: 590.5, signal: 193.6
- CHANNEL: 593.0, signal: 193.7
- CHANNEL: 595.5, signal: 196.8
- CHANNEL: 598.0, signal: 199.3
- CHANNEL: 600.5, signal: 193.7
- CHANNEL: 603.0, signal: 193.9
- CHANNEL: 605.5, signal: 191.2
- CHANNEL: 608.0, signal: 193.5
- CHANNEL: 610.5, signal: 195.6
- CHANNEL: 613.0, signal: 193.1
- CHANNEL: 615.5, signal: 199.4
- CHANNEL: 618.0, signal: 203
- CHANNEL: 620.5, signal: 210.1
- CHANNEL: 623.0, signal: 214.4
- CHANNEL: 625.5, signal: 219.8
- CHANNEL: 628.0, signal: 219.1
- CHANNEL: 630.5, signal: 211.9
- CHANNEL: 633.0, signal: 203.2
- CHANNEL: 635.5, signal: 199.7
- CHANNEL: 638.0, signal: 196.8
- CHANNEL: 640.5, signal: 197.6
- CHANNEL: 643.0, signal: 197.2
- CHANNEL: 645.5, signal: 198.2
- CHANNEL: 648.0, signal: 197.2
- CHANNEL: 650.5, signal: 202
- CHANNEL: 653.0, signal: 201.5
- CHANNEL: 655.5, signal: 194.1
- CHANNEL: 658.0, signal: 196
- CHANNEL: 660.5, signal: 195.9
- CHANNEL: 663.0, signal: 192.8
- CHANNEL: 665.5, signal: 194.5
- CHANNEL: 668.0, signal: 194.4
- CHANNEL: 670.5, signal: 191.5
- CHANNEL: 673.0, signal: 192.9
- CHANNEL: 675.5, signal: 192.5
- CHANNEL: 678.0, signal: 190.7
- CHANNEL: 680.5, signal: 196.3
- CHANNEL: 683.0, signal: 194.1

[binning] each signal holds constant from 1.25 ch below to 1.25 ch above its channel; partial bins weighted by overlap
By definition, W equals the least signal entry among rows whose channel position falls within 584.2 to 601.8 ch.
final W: 188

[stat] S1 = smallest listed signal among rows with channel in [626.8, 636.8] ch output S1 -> 199.7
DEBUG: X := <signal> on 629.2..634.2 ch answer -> 208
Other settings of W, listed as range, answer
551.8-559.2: 112.6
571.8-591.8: 155.3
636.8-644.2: 196.8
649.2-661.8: 194.1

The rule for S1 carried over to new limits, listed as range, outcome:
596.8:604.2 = 193.7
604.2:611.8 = 191.2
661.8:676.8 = 191.5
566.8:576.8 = 132.6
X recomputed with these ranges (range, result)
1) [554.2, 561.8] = 114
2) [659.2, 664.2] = 194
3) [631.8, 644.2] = 199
